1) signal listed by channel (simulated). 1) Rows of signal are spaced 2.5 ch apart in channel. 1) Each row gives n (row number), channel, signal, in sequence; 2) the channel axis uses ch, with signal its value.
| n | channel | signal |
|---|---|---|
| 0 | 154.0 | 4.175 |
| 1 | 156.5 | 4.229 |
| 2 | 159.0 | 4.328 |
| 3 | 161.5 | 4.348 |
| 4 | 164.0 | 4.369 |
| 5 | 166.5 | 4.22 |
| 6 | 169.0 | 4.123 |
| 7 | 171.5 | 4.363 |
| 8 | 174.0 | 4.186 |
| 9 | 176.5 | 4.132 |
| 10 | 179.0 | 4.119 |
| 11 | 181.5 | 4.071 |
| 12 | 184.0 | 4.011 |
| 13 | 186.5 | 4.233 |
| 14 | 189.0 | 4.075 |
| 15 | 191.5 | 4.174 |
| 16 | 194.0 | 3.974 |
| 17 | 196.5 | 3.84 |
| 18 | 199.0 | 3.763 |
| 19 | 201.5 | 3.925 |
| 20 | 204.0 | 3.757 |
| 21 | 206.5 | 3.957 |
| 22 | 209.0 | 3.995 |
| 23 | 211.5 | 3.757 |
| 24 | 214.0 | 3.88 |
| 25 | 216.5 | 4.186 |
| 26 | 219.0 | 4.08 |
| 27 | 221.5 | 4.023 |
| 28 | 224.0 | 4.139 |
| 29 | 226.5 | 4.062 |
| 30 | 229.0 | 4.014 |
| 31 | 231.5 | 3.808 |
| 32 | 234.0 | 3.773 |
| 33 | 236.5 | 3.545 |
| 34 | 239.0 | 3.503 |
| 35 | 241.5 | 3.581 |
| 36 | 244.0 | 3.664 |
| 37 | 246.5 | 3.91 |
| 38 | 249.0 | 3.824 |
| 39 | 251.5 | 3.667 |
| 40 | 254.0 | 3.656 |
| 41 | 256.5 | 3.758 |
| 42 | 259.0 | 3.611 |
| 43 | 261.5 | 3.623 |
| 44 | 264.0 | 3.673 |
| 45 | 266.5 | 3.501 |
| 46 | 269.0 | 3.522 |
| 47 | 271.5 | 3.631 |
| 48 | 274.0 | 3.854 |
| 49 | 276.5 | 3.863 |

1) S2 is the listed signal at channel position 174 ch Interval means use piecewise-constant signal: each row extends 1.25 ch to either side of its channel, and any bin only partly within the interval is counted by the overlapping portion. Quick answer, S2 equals 4.186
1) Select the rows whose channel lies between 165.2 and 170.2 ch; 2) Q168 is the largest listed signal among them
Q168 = 4.22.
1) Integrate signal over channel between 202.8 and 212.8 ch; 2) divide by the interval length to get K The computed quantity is 3.87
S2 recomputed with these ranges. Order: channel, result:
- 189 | 4.075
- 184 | 4.011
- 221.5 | 4.023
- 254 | 3.656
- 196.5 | 3.84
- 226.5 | 4.062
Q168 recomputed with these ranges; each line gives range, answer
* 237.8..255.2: 3.91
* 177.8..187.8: 4.233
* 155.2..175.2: 4.369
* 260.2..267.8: 3.673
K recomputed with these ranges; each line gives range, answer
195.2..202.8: 3.84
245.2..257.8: 3.76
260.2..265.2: 3.65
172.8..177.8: 4.16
